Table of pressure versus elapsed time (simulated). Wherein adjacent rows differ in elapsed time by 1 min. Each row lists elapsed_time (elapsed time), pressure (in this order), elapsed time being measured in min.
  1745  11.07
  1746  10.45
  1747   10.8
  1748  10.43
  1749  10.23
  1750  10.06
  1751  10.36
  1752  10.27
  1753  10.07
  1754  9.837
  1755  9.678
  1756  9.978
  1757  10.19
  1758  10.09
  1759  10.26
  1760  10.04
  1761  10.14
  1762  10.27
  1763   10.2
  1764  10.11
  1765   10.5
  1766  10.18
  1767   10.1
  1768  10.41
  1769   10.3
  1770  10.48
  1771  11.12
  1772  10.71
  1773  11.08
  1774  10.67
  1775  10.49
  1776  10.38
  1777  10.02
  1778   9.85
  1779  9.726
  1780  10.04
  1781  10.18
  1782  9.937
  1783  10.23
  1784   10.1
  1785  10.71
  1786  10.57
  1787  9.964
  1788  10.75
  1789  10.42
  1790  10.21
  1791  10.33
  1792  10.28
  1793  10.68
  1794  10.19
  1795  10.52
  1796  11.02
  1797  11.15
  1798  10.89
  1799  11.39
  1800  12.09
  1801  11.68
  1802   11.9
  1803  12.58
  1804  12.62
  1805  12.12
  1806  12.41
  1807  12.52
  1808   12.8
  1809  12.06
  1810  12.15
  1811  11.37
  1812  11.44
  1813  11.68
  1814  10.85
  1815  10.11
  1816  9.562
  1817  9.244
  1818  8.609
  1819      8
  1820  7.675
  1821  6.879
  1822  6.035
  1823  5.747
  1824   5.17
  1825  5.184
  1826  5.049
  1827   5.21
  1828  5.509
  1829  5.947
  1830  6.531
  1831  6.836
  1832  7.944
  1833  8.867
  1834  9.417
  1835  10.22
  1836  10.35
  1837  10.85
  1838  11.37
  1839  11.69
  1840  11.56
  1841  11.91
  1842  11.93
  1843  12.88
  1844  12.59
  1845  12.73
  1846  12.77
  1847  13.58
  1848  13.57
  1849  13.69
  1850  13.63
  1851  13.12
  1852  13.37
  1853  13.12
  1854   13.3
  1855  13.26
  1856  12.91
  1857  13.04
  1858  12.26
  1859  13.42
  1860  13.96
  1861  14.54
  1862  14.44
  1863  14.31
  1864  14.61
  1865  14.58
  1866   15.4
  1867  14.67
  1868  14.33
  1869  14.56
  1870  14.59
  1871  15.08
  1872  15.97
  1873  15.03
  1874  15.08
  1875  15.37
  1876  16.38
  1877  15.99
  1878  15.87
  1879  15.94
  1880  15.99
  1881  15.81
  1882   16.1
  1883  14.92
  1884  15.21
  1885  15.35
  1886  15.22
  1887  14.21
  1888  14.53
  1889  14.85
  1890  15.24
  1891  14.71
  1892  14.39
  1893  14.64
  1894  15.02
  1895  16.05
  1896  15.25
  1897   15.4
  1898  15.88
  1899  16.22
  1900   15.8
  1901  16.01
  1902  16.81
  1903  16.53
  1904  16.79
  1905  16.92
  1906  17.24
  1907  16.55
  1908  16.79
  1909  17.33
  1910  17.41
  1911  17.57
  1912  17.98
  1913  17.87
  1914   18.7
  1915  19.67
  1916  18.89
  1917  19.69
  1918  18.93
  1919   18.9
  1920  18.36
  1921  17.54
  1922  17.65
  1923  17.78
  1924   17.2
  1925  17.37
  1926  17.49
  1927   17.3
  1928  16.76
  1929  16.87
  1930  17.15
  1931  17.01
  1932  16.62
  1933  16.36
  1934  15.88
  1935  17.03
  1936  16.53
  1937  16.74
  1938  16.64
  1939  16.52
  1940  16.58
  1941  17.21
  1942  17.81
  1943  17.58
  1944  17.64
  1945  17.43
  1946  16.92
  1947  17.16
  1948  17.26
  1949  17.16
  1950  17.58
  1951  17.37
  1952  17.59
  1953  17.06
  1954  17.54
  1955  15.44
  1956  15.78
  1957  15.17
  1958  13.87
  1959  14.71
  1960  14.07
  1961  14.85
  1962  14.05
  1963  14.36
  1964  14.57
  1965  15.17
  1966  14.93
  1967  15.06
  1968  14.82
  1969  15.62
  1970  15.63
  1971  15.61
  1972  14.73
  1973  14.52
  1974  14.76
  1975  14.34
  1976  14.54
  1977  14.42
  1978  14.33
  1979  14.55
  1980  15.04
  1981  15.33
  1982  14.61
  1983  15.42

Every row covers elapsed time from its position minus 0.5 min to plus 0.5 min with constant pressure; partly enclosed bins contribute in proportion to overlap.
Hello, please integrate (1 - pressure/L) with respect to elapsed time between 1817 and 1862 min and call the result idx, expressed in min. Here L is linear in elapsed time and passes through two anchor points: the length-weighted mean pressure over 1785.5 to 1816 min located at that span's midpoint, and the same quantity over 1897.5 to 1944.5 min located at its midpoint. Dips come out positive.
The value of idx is 9.9 min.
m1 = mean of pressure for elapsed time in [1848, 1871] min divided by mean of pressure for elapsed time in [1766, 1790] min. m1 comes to 1.34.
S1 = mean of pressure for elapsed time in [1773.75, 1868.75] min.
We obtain 10.9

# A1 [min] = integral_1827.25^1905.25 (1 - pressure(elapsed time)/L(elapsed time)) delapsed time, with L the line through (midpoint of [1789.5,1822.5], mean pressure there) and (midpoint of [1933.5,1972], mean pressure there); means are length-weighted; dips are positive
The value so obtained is -4.0 min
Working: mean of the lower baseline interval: 10.7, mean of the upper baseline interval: 16.1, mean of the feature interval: 13.7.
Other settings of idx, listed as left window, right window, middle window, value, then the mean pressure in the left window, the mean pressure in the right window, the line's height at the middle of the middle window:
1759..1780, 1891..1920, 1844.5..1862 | 1.30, 10.3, 17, 14.4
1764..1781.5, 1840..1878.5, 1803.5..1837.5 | 8.97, 10.4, 14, 12.3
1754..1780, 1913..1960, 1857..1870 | -0.03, 10.3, 17.2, 14.2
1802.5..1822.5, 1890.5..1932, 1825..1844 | 4.68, 10.5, 17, 12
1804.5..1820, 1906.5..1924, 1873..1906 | 1.34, 10.9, 18.1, 16.3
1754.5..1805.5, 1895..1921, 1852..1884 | 1.19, 10.6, 17.3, 15.2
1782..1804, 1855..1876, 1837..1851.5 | 0.88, 10.9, 14.4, 13.4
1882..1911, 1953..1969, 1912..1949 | -4.98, 15.8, 15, 15.4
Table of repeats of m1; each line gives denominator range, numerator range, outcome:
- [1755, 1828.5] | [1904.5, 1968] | 1.67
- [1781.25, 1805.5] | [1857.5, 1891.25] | 1.37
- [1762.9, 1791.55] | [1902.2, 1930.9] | 1.71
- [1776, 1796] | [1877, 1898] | 1.49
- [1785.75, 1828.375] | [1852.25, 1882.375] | 1.47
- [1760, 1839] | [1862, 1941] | 1.64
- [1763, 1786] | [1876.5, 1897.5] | 1.48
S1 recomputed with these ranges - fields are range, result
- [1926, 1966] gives 16.4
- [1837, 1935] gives 15.4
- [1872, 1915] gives 16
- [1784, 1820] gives 10.9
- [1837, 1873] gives 13.5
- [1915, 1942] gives 17.4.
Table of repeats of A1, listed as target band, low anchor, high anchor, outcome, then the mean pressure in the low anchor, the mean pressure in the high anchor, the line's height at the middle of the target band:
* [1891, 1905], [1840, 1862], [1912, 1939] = 0.2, 13.1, 17.6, 15.9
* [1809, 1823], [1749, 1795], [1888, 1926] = 3.3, 10.3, 16.9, 12.4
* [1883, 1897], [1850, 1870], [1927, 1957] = 0.0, 13.9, 16.9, 15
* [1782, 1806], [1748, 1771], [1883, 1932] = 1.5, 10.2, 16.7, 11.7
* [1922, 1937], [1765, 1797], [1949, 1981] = -2.8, 10.4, 15.3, 14.3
